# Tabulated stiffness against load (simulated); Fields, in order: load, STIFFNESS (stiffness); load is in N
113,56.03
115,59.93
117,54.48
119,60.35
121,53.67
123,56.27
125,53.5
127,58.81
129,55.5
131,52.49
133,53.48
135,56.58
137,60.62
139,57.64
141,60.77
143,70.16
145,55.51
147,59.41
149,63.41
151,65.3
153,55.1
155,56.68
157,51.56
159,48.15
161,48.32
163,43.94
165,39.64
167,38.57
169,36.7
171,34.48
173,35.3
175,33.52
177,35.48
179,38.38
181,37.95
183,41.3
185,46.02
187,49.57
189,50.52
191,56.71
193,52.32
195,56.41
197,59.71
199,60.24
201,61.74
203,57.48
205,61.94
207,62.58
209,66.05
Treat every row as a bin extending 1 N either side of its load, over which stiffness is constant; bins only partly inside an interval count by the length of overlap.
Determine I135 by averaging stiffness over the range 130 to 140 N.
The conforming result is 56.2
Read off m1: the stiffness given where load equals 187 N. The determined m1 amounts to 49.57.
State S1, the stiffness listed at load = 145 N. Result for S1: 55.51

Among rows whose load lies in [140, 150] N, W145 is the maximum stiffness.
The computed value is 70.16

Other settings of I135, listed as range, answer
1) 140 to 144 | 65.5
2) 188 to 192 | 53.6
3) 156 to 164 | 48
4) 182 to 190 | 46.9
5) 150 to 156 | 59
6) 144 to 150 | 59.4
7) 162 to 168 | 40.7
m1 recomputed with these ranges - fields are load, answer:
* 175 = 33.52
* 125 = 53.5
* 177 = 35.48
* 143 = 70.16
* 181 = 37.95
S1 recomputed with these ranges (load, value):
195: 56.41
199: 60.24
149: 63.41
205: 61.94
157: 51.56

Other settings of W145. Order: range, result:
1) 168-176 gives 36.7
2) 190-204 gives 61.74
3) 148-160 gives 65.3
